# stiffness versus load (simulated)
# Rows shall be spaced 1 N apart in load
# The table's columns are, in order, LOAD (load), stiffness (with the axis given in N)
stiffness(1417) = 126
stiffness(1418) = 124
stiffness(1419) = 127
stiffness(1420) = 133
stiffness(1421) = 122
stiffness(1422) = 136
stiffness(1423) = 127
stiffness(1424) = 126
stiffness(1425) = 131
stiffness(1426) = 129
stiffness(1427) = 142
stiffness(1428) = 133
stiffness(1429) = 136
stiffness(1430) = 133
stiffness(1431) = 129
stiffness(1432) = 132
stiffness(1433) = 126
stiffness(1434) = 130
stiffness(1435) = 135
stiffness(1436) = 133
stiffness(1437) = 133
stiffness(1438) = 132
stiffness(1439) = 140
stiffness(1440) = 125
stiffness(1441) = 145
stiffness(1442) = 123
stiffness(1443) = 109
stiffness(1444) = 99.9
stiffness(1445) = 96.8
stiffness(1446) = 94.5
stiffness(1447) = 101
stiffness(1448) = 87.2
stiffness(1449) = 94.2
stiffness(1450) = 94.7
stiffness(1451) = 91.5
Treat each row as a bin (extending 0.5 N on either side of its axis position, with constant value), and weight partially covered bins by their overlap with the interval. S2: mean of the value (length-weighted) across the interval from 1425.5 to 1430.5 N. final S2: 135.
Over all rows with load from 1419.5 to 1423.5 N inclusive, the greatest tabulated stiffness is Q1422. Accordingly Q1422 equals 136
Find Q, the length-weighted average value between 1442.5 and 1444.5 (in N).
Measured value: 104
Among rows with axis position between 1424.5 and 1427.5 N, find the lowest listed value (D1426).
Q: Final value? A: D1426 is 129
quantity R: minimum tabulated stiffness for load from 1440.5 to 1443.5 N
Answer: 109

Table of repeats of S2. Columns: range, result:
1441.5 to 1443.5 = 116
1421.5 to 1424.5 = 130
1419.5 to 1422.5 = 130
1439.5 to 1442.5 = 131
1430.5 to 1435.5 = 130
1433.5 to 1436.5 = 133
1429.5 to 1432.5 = 131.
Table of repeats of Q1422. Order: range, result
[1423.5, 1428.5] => 142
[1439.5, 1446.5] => 145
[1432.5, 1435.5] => 135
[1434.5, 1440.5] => 140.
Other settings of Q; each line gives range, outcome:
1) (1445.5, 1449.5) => 94.2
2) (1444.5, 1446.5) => 95.7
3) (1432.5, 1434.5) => 128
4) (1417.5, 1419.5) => 126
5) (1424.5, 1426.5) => 130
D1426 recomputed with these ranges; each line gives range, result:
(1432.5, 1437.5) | 126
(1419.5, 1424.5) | 122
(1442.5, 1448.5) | 87.2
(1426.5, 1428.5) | 133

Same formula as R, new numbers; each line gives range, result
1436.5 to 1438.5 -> 132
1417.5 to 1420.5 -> 124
